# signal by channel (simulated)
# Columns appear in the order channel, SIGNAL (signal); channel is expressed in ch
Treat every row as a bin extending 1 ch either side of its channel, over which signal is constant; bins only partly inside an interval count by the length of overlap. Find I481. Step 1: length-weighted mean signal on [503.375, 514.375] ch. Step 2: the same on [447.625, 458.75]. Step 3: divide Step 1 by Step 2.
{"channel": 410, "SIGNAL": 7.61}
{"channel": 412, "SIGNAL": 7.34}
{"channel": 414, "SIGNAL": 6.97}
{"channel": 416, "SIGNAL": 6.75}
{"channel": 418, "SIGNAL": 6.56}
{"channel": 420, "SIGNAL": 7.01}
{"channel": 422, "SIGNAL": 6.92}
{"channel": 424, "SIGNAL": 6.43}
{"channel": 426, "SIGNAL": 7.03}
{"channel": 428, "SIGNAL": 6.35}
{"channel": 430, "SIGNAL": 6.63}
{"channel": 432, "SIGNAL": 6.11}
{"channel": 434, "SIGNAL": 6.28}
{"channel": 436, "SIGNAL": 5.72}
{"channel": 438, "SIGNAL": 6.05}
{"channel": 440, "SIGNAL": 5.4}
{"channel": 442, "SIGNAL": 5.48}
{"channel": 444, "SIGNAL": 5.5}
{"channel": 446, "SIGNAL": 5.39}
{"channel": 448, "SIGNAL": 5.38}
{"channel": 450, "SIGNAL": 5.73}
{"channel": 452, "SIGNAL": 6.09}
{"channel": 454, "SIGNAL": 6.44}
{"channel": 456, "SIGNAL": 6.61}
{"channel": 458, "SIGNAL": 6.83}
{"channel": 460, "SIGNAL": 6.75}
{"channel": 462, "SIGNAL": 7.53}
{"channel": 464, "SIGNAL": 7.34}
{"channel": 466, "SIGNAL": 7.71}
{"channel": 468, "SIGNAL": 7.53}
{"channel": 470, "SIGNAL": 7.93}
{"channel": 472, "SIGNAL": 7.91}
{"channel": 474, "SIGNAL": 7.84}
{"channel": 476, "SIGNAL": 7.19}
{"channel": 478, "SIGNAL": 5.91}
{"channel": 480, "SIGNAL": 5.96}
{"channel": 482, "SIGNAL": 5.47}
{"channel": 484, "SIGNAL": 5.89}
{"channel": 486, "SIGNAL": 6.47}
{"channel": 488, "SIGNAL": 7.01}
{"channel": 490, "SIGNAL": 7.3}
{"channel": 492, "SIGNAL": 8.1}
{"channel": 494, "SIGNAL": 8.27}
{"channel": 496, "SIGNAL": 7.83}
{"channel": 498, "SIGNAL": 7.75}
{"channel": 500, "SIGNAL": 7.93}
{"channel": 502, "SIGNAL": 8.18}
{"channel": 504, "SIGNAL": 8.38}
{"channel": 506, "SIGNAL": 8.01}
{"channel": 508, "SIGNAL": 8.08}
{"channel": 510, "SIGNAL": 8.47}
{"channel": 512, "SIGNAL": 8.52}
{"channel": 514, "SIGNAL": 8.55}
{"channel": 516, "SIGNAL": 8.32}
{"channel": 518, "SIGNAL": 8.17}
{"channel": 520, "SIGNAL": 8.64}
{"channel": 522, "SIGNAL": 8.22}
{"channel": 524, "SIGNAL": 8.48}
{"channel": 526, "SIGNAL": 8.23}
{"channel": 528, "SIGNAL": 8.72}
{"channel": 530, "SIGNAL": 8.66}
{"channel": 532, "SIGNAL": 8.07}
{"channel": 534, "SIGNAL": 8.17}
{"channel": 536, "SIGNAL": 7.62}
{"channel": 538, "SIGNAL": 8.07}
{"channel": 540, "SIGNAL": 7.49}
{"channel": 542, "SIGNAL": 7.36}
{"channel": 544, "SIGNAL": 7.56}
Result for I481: 1.34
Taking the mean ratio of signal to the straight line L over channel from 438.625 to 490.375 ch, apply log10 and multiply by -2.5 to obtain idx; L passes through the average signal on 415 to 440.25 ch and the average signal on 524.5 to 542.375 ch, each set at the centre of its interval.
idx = 0.07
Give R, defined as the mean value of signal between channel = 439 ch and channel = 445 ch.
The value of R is 5.46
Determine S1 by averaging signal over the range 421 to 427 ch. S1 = 6.79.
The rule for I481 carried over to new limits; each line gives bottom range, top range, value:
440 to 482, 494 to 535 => 1.25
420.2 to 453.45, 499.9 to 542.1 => 1.36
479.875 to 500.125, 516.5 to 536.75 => 1.17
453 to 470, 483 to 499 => 1.03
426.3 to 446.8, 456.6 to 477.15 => 1.25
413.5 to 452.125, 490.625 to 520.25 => 1.33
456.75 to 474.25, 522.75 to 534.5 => 1.13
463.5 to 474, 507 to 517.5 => 1.09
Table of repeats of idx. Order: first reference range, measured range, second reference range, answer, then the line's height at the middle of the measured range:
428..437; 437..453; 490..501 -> 0.16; 6.54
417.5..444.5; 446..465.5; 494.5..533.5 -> 0.06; 6.86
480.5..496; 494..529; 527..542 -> -0.10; 7.51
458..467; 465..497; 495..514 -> 0.07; 7.66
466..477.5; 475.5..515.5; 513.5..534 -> 0.07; 7.96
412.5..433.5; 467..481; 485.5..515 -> 0.05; 7.52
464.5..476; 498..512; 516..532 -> 0.00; 8.17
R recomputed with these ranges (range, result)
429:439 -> 6.16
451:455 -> 6.27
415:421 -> 6.77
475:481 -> 6.35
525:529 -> 8.48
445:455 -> 5.81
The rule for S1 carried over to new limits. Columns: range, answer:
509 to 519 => 8.41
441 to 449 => 5.44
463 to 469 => 7.53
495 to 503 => 7.92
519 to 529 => 8.46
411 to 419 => 6.9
